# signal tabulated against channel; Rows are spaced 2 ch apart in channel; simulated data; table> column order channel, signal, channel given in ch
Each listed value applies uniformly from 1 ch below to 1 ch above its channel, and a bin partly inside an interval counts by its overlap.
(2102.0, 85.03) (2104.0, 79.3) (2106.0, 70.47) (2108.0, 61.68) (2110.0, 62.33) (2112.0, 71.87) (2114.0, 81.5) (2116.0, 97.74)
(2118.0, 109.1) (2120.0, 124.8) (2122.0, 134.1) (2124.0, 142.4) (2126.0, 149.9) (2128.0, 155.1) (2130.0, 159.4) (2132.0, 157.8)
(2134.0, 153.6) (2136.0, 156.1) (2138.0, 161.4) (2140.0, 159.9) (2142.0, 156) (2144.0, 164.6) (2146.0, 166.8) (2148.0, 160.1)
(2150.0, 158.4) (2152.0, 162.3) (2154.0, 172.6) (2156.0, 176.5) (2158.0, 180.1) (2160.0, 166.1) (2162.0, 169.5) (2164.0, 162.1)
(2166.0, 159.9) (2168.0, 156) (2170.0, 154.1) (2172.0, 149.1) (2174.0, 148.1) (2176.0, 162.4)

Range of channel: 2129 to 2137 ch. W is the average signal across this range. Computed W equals 157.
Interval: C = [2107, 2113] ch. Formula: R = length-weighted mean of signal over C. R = 65.3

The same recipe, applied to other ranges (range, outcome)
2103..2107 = 74.9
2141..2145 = 160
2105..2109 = 66.1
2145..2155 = 164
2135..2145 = 160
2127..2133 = 157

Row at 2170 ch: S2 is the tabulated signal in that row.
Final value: 154.1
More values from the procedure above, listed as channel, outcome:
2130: 159.4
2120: 124.8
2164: 162.1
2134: 153.6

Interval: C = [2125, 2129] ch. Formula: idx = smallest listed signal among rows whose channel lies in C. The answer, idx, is 149.9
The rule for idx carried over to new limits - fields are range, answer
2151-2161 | 162.3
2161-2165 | 162.1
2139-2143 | 156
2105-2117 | 61.68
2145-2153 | 158.4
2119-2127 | 124.8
